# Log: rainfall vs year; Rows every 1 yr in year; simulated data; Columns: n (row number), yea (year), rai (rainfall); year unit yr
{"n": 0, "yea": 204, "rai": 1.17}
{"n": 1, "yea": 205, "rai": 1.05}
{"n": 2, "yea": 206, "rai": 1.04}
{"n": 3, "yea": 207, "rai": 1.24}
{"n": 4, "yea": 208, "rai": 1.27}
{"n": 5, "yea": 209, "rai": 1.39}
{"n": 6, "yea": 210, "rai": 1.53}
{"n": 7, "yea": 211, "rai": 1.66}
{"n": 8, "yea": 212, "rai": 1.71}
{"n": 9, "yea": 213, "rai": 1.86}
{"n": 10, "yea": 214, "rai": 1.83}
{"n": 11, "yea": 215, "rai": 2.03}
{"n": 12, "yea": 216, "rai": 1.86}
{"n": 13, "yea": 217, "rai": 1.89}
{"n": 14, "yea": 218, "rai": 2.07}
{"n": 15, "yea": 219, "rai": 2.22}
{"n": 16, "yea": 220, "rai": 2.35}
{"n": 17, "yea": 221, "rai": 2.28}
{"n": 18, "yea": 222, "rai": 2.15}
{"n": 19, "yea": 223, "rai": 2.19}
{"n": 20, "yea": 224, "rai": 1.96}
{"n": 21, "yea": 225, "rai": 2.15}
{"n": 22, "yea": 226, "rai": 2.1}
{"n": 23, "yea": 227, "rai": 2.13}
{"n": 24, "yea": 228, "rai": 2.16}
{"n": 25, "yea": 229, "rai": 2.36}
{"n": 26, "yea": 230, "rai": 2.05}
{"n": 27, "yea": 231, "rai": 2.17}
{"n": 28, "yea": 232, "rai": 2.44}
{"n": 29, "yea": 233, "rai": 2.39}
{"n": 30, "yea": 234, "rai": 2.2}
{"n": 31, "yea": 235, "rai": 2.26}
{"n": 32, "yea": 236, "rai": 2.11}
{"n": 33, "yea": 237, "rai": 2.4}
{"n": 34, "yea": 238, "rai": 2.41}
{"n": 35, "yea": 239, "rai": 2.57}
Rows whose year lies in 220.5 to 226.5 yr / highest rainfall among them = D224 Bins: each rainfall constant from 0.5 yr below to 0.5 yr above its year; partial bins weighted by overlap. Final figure 2.28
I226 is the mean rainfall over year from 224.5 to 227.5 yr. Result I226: 2.13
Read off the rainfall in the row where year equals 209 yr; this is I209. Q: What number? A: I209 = 1.39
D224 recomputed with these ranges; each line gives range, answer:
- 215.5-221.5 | 2.35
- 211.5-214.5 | 1.86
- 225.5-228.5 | 2.16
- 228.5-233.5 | 2.44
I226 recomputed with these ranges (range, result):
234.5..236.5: 2.18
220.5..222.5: 2.21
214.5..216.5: 1.94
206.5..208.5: 1.25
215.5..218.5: 1.94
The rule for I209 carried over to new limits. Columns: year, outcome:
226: 2.1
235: 2.26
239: 2.57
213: 1.86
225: 2.15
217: 1.89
